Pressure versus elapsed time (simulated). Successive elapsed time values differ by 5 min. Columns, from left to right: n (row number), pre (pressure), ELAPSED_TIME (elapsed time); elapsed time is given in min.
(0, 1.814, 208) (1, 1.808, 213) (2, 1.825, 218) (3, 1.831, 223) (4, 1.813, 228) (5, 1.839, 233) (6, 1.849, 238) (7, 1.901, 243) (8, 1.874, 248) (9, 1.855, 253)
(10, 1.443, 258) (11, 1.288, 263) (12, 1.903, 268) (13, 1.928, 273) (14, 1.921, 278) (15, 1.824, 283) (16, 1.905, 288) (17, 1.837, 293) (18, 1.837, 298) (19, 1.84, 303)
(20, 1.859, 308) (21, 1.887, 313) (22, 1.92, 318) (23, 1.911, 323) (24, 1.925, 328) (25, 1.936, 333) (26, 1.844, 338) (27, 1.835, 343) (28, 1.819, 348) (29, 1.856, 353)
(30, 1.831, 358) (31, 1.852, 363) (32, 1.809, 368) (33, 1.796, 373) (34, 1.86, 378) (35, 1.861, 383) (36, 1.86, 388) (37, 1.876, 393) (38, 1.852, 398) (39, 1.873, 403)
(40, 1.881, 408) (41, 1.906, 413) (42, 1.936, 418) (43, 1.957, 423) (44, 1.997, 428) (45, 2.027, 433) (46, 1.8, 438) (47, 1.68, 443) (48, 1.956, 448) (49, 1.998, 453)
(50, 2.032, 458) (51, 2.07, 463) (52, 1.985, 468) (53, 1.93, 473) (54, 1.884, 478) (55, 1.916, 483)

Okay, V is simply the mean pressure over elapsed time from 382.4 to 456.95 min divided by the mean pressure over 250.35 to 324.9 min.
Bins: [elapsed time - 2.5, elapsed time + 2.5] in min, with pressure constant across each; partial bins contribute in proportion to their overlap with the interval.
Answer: 1.1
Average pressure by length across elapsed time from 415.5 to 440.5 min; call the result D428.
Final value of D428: 1.94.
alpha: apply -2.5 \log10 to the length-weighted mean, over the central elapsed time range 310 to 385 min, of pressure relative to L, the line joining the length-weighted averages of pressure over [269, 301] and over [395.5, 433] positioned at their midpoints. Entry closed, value 0.02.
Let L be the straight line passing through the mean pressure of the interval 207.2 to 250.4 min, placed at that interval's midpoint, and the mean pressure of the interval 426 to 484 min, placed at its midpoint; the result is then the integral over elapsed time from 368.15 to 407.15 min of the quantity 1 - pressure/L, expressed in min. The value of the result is 1.2 min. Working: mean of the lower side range 1.84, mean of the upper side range 1.94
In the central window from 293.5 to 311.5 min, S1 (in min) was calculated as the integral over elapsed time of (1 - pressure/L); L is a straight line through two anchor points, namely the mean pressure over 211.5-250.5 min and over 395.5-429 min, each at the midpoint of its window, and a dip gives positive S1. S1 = 0.22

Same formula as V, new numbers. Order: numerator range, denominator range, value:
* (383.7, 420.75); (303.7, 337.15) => 0.99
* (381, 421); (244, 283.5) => 1.07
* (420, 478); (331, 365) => 1.05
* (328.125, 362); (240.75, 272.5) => 1.08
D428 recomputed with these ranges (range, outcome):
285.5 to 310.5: 1.86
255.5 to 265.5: 1.37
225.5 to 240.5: 1.83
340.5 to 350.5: 1.83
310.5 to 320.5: 1.9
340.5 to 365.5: 1.84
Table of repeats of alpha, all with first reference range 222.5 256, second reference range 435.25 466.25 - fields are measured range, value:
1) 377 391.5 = 0.02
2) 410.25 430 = -0.02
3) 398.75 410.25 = 0.02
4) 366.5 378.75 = 0.05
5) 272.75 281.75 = -0.03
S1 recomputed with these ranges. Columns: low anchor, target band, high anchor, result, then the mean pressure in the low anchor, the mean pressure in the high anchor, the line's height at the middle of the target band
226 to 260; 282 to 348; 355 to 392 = -1.8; 1.8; 1.84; 1.82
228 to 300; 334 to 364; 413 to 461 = 0.3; 1.8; 1.93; 1.86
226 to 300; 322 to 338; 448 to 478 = -0.4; 1.8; 1.99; 1.86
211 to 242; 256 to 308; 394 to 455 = 2.0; 1.83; 1.9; 1.85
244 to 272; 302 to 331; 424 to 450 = -2.2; 1.7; 1.89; 1.76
